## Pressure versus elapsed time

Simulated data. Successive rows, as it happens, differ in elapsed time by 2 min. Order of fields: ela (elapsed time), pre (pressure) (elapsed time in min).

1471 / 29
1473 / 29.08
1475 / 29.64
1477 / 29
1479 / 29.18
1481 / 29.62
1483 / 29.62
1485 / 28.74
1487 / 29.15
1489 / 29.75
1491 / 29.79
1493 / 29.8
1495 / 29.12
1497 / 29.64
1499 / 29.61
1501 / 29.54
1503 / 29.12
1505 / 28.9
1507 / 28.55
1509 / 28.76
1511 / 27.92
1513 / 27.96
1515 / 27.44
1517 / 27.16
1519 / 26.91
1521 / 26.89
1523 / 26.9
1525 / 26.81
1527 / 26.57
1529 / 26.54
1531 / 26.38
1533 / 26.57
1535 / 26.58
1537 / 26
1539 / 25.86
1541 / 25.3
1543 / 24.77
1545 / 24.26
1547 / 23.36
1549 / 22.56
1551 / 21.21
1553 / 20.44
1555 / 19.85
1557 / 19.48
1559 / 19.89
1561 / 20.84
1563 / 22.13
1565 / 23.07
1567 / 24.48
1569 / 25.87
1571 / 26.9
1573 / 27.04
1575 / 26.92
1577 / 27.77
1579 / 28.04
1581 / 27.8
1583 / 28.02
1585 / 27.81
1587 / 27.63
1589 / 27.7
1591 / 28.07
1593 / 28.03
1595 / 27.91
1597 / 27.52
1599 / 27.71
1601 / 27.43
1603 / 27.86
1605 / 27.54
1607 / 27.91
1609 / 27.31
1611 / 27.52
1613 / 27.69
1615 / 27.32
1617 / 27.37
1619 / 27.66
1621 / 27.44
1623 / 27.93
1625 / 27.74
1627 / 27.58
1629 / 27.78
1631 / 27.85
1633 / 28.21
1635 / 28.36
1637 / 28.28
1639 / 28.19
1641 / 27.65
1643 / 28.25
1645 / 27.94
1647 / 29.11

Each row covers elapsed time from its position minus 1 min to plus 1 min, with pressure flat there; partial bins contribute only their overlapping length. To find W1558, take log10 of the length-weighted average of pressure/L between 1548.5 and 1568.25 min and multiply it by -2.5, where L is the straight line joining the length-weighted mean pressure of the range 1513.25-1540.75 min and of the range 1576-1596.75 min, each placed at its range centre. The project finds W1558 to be 0.26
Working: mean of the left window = 26.7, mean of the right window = 27.9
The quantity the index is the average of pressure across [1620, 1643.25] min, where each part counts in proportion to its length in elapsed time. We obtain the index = 27.9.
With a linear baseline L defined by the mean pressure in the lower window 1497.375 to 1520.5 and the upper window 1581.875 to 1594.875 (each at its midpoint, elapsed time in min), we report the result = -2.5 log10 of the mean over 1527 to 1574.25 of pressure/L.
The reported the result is 0.17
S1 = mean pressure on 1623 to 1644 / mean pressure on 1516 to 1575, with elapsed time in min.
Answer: 1.14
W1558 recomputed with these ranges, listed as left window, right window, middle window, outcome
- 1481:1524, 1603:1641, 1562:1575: 0.13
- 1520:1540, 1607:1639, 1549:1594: 0.09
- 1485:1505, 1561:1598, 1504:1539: 0.05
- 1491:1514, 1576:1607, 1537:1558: 0.24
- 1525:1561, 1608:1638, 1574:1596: -0.08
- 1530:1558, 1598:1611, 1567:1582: -0.05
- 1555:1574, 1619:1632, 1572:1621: -0.09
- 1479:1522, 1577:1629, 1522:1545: 0.09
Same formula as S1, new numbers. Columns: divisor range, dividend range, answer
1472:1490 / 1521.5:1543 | 0.90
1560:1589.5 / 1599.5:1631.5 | 1.06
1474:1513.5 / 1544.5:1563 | 0.73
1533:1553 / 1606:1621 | 1.13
